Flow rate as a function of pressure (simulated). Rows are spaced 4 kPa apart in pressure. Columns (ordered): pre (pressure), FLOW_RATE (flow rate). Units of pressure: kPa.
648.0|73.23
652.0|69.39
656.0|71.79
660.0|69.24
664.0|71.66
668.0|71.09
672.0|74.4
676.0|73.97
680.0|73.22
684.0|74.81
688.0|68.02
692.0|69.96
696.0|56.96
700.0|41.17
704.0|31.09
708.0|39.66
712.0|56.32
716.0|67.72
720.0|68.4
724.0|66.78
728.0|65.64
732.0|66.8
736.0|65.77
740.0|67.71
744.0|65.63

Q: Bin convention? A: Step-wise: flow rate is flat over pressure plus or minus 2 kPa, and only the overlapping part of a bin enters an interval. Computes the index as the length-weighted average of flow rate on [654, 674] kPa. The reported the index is 71.6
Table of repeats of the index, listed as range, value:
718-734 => 66.9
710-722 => 64.1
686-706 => 53.4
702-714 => 42.4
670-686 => 74.1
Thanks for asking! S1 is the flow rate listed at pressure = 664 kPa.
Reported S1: 71.66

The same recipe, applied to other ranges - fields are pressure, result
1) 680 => 73.22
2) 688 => 68.02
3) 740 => 67.71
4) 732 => 66.8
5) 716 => 67.72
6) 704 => 31.09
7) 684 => 74.81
